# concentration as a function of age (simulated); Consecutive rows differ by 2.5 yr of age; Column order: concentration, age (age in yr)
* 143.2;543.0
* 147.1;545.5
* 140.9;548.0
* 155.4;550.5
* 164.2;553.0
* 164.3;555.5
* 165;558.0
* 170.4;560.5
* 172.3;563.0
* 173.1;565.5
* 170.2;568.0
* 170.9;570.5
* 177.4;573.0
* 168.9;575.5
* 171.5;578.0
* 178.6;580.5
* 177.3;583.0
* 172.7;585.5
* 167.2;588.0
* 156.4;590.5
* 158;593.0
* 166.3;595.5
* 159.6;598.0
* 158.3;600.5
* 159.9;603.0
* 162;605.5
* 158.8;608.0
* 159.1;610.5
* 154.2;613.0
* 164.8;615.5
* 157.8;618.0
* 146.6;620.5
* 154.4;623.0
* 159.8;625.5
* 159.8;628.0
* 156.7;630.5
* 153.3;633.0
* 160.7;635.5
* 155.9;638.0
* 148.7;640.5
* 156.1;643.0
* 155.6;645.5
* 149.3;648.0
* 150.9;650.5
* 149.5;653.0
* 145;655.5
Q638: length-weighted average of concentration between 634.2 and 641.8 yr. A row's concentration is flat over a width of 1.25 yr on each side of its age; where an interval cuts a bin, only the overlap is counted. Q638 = 155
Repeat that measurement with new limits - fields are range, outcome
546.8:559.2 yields 158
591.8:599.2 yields 161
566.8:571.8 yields 171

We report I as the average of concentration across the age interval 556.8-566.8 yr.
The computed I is 170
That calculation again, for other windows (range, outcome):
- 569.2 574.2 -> 174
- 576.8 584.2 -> 176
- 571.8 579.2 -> 173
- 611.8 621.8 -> 156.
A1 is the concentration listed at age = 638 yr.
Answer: 155.9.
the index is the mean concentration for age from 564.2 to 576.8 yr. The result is 172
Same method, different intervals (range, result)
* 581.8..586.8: 175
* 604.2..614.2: 159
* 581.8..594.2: 166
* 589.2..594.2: 157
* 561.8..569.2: 172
